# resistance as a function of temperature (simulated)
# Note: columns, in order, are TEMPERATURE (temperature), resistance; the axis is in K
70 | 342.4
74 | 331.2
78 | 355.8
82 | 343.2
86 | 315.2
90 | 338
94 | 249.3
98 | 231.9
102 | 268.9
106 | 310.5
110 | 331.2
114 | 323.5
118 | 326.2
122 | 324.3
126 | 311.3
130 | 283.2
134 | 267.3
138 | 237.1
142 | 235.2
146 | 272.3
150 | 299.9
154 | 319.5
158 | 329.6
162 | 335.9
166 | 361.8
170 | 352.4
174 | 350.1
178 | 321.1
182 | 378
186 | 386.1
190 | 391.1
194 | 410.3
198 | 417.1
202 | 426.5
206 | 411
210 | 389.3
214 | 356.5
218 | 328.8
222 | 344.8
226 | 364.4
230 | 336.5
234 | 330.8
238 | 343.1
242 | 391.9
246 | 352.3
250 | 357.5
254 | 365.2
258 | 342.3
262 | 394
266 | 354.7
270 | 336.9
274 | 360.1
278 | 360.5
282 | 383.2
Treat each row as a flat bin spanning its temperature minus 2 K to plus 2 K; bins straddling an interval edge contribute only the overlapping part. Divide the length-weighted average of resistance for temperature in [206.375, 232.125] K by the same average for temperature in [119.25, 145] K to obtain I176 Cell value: 1.29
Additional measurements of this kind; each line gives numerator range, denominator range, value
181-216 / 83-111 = 1.36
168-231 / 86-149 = 1.29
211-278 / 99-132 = 1.15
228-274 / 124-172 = 1.18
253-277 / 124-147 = 1.34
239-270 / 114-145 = 1.27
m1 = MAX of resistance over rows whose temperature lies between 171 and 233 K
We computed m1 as 426.5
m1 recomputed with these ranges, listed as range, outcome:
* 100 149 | 331.2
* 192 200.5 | 417.1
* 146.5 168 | 361.8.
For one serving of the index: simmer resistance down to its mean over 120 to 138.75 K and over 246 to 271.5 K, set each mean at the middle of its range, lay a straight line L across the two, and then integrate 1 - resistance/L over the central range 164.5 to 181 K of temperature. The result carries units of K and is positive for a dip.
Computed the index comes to -1.9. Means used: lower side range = 288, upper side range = 358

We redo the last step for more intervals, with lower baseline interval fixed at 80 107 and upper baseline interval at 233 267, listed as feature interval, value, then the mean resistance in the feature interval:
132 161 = 3.1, 282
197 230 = -3.1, 376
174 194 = -2.4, 371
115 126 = -0.6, 323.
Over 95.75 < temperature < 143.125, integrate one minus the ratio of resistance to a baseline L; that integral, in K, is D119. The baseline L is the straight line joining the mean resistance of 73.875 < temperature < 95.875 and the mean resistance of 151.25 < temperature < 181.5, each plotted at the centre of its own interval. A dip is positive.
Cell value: 5.9 K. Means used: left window 322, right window 340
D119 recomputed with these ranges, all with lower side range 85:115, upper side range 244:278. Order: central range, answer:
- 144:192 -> -2.95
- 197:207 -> -2.52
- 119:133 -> -0.01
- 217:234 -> 0.05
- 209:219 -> -0.55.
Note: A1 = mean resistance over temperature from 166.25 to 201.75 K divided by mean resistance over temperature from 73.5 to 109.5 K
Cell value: 1.24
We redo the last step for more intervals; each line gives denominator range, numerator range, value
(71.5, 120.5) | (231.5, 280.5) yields 1.15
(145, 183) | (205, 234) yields 1.08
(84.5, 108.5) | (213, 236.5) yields 1.20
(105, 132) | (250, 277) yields 1.14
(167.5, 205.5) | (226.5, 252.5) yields 0.92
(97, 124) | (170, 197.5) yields 1.23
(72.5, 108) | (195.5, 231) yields 1.24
